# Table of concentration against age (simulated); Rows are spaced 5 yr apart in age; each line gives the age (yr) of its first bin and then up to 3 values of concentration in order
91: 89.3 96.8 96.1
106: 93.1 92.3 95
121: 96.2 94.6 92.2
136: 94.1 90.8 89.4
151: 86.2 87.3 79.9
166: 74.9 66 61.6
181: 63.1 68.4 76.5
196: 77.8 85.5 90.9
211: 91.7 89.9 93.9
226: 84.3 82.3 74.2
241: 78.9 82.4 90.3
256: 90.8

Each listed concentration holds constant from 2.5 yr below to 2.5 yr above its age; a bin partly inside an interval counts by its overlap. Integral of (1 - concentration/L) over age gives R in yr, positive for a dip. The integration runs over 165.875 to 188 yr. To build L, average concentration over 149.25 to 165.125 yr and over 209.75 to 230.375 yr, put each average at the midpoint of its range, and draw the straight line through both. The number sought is 5.0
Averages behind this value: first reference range 83.4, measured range 65.9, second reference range 89.1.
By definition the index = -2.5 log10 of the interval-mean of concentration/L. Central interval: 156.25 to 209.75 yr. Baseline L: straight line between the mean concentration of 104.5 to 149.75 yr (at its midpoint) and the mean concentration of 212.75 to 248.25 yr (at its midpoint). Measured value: 0.17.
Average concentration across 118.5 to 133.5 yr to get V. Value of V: 94.3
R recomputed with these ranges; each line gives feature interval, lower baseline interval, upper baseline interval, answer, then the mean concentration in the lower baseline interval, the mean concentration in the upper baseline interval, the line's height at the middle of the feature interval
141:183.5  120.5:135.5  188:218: 6.2 yr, 94.1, 85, 89.9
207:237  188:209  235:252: -1.8 yr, 82.5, 81.3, 81.9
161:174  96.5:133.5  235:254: 2.6 yr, 94.4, 82.3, 89.5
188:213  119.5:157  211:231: 1.5 yr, 91.4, 88.8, 89.4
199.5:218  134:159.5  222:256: -1.0 yr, 89.1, 83.2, 85.2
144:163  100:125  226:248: 0.8 yr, 94.5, 79.9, 89.7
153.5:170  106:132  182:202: 0.8 yr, 94.1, 75.4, 83.1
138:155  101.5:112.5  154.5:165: -0.8 yr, 93.4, 82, 84.9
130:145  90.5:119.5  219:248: -0.1 yr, 94.2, 82.5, 91.2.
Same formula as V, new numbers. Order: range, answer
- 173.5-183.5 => 62.4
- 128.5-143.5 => 92.4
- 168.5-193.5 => 67.1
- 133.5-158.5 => 89.6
